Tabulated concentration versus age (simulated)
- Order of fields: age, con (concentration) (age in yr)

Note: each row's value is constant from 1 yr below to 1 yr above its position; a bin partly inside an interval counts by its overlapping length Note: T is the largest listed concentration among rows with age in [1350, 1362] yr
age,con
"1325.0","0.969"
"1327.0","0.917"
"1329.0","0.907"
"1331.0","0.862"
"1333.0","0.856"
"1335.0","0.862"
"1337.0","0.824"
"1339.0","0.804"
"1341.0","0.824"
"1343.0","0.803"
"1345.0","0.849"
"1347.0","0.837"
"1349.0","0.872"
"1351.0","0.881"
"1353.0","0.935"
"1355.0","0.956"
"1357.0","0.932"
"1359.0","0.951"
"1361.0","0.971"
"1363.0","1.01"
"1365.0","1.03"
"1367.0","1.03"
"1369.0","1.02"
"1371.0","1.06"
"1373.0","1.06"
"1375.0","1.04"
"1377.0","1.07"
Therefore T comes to 0.971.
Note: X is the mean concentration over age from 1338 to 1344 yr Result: 0.81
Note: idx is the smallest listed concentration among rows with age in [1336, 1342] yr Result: 0.804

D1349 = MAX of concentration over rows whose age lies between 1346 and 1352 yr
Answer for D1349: 0.881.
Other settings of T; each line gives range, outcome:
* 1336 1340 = 0.824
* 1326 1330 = 0.917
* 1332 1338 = 0.862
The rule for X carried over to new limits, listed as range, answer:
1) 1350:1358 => 0.926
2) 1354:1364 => 0.964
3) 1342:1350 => 0.84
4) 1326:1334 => 0.885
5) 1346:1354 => 0.881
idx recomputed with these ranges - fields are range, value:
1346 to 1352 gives 0.837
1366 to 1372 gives 1.02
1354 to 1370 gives 0.932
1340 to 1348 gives 0.803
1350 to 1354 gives 0.881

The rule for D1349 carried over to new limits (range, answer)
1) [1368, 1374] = 1.06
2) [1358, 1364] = 1.01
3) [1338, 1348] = 0.849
